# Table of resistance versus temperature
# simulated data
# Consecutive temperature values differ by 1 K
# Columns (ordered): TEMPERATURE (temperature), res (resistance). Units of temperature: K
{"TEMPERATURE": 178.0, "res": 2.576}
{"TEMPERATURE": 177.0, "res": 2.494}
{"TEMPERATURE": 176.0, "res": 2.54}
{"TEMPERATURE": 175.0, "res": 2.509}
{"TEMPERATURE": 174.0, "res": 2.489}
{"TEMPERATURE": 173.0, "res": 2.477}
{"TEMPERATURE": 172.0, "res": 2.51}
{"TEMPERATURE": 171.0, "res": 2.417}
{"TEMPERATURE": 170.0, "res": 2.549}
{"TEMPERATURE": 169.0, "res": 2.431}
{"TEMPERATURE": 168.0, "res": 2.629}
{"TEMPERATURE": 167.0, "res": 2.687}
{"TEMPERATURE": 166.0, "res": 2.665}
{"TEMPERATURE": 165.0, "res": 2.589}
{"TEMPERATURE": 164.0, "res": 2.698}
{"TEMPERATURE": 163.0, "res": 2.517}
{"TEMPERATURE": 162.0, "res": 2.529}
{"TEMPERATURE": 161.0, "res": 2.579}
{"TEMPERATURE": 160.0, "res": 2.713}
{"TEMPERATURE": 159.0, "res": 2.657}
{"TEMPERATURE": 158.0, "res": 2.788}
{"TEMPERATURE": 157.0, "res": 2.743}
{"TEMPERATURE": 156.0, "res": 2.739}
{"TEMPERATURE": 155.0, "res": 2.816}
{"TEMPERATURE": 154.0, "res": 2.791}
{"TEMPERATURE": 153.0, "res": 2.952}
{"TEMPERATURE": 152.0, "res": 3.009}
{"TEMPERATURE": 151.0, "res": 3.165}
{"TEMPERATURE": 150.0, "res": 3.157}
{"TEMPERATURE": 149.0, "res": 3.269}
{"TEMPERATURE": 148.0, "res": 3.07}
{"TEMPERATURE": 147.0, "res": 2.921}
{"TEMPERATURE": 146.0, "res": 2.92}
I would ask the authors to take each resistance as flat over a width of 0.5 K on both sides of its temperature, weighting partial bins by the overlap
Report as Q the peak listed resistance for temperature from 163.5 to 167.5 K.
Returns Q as 2.698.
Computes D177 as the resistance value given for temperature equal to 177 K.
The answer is 2.494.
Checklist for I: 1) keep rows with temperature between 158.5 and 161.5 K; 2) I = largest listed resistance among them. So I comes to 2.713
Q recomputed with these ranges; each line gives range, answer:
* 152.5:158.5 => 2.952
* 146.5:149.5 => 3.269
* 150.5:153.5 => 3.165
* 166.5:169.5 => 2.687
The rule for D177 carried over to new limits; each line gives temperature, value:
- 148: 3.07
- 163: 2.517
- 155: 2.816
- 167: 2.687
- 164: 2.698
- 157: 2.743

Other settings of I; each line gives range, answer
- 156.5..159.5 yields 2.788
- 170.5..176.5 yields 2.54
